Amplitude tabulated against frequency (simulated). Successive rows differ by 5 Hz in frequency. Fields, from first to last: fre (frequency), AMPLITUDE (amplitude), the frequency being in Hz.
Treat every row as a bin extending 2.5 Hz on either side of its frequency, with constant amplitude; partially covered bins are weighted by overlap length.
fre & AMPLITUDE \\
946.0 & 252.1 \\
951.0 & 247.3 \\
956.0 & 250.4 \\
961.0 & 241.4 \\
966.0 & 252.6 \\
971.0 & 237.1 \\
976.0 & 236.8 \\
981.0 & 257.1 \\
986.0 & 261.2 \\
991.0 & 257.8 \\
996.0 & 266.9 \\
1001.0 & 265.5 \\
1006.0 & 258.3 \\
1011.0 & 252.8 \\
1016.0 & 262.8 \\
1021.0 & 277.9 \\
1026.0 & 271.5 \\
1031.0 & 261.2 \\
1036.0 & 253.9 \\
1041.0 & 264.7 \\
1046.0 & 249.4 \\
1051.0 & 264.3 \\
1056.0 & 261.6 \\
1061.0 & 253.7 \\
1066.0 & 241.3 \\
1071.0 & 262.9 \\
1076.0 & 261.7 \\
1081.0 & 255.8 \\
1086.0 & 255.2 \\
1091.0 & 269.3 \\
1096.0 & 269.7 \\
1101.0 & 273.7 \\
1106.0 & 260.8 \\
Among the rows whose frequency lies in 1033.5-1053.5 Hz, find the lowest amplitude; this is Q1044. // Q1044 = 249.4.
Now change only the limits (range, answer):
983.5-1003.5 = 257.8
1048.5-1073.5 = 241.3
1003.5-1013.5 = 252.8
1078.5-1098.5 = 255.2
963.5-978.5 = 236.8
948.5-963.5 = 241.4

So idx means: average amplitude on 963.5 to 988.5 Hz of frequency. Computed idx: 249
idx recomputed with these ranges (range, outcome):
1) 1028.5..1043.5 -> 260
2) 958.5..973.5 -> 244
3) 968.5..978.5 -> 237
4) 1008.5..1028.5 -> 266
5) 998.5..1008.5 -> 262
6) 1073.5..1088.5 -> 258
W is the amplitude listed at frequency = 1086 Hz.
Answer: 255.2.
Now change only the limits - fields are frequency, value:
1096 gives 269.7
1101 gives 273.7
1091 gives 269.3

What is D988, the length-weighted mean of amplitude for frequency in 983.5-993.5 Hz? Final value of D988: 260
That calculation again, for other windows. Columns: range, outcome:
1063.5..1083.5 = 255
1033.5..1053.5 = 258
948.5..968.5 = 248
